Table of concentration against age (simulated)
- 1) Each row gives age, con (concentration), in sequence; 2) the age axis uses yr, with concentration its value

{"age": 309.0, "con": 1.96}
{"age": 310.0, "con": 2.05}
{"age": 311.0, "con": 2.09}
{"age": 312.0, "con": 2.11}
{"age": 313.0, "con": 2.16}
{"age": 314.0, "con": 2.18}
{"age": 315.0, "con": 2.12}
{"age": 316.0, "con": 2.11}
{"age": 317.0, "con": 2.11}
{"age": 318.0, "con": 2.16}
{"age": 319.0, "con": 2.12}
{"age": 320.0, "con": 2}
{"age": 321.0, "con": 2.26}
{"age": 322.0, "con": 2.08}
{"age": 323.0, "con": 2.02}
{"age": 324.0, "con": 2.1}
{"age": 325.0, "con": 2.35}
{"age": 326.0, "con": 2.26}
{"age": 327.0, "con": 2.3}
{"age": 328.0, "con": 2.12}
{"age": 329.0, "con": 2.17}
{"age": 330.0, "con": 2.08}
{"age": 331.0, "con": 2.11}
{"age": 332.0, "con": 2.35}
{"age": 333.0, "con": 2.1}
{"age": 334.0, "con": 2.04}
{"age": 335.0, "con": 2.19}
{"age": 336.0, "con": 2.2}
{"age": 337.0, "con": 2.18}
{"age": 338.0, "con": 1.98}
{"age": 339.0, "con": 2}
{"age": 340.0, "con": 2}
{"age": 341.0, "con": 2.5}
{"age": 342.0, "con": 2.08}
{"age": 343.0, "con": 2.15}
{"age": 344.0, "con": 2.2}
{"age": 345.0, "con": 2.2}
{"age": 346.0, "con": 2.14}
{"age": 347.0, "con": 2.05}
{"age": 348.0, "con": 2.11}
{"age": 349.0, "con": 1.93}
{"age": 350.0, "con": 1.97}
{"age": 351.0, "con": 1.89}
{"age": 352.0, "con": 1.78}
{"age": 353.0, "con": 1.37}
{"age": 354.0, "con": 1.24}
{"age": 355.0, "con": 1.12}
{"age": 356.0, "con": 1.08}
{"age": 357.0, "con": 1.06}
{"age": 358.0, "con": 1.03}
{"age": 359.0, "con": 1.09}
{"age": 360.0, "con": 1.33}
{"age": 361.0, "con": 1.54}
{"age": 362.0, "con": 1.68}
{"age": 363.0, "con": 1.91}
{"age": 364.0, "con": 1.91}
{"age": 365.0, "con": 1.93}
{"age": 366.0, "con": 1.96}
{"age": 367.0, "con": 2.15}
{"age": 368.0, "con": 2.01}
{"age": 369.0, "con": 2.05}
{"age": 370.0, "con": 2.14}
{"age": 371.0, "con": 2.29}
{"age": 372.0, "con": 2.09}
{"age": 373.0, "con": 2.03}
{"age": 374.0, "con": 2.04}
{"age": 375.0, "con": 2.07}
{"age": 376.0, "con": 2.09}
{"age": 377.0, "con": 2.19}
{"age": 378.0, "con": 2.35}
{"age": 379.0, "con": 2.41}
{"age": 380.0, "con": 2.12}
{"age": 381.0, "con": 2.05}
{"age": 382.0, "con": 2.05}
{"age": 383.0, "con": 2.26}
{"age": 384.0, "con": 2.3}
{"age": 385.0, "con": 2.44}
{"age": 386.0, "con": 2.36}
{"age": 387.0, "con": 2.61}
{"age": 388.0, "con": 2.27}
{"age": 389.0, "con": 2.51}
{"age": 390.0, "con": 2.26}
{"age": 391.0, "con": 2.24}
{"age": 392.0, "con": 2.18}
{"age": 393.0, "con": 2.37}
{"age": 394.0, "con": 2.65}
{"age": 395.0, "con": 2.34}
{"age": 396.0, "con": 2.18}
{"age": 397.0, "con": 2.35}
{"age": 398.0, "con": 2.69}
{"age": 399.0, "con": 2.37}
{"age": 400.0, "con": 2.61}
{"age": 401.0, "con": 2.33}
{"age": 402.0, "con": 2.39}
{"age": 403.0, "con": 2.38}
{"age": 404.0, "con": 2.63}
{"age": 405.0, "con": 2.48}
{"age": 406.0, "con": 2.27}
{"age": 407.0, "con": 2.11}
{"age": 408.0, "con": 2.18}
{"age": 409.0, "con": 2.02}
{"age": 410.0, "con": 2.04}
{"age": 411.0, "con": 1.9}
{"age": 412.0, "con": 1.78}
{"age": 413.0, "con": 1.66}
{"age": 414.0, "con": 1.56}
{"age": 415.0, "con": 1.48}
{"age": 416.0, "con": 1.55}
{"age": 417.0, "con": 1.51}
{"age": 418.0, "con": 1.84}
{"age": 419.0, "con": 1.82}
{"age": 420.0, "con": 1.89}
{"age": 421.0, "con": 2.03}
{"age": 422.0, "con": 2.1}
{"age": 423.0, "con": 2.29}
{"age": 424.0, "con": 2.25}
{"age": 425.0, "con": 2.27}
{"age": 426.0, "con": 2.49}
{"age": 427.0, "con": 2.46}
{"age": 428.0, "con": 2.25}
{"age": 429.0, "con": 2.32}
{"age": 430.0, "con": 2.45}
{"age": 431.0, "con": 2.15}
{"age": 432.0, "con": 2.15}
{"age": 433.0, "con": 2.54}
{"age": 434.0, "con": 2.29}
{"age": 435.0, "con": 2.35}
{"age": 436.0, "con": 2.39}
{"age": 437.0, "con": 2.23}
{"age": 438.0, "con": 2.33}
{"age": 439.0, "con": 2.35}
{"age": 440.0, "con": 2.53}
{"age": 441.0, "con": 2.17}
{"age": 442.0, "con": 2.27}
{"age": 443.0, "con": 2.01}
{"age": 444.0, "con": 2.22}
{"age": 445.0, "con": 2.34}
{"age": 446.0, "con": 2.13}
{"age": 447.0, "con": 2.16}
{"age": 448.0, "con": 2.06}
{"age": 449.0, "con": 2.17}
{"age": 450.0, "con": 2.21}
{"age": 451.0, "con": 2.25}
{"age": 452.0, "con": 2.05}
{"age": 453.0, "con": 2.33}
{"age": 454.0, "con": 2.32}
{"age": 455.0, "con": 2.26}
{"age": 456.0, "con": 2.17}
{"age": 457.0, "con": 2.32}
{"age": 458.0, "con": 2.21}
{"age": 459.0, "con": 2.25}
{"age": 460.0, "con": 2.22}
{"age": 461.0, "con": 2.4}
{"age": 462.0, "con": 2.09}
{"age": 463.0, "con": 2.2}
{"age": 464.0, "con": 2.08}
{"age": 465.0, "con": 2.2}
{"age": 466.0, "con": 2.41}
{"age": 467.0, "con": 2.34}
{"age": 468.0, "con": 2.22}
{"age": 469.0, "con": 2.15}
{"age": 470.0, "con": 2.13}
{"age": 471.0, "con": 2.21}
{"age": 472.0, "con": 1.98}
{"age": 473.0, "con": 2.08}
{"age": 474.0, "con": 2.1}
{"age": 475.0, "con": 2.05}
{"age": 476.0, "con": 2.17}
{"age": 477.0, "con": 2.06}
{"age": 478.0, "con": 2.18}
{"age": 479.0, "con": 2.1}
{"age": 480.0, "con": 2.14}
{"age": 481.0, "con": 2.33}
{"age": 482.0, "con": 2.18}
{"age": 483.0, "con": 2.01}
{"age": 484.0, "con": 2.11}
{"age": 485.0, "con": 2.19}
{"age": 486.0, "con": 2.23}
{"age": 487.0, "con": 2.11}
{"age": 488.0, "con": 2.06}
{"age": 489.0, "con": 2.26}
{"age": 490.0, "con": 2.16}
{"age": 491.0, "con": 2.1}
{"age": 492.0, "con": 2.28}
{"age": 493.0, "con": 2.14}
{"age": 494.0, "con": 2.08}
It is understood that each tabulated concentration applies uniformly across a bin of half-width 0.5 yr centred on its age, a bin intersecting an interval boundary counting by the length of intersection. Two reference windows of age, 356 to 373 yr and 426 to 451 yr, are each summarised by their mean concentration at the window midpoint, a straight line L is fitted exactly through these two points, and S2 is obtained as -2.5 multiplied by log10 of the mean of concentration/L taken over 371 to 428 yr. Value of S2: -0.10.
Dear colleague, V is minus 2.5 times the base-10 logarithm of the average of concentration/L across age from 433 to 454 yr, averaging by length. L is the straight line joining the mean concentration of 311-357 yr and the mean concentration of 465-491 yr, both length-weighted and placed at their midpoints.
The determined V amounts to -0.06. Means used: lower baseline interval 2.03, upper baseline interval 2.16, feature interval 2.25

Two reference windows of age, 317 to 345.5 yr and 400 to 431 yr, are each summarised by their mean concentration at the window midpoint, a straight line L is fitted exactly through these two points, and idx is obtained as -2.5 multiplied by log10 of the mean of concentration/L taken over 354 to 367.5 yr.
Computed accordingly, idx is 0.37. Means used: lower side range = 2.15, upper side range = 2.1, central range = 1.51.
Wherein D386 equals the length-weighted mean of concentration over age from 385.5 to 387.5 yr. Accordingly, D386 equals 2.48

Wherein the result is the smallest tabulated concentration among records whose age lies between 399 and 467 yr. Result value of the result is 1.48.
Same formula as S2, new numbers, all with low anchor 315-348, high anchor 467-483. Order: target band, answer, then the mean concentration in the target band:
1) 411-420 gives 0.27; 1.68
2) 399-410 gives -0.09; 2.33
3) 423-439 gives -0.09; 2.33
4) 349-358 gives 0.43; 1.44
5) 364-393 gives -0.02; 2.19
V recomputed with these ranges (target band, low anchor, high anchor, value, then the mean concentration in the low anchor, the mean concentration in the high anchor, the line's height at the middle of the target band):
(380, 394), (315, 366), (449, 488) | -0.14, 1.94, 2.18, 2.03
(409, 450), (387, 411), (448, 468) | 0.08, 2.34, 2.23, 2.28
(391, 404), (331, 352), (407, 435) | -0.16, 2.1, 2.05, 2.07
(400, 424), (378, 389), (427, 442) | 0.14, 2.3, 2.32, 2.31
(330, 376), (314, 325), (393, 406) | 0.18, 2.12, 2.44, 2.26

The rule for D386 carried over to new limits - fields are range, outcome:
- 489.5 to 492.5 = 2.18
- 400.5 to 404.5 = 2.43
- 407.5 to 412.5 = 1.98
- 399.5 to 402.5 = 2.44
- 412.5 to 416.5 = 1.56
